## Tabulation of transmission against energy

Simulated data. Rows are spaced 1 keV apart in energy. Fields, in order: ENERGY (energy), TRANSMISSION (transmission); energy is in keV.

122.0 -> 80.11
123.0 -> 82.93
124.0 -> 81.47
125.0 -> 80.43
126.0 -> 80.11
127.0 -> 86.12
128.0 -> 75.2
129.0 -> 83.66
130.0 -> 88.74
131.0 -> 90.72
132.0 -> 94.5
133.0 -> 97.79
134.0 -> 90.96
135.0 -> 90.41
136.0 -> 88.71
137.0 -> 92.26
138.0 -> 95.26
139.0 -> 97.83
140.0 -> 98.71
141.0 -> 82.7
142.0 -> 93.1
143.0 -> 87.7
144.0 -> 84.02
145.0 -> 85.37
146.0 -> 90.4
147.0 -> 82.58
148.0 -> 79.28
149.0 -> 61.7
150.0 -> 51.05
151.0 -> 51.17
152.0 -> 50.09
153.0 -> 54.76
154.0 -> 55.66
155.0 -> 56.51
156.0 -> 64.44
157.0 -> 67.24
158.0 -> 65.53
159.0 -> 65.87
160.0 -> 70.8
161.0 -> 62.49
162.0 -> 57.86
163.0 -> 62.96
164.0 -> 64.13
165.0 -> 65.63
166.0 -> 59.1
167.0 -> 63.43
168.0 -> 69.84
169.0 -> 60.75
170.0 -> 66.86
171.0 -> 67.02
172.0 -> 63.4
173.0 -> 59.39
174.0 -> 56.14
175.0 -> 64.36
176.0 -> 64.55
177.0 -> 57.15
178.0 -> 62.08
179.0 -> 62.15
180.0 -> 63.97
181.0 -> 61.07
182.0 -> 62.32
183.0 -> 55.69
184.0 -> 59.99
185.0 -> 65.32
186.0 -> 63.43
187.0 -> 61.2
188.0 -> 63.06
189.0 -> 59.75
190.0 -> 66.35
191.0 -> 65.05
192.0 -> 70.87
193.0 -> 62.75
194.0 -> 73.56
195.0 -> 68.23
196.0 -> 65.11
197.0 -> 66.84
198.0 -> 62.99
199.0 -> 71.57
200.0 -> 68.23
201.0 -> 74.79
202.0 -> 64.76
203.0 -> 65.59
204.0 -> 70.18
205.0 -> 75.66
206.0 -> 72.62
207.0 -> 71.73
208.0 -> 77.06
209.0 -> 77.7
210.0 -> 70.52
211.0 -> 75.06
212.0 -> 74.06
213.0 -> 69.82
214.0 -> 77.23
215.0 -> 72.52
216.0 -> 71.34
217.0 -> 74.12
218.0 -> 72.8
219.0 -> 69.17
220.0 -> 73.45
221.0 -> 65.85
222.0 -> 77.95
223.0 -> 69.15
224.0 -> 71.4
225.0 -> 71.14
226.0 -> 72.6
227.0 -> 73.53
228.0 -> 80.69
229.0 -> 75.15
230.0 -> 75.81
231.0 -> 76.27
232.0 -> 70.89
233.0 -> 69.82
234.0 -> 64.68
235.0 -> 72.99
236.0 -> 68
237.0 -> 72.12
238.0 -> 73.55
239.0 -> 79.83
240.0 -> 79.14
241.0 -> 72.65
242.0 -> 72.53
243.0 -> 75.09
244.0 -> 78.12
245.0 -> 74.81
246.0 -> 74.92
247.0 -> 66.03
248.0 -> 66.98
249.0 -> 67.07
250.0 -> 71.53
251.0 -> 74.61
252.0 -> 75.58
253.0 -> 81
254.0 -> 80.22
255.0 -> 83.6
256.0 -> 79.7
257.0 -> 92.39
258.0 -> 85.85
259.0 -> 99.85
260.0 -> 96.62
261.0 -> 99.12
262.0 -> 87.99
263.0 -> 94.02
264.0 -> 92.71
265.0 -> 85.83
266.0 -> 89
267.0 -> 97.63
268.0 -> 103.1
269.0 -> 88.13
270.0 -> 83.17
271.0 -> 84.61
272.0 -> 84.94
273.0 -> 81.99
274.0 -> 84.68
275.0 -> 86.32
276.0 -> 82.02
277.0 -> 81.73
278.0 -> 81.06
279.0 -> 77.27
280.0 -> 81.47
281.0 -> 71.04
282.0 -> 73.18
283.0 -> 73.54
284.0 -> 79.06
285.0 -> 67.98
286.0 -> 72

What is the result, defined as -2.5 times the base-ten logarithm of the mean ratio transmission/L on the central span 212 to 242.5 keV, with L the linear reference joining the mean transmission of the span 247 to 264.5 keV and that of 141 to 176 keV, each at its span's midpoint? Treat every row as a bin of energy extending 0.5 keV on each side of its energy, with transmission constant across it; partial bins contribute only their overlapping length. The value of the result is 0.08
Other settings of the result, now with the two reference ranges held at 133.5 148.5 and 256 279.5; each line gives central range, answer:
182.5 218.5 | 0.28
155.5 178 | 0.37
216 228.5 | 0.22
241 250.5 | 0.23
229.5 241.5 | 0.21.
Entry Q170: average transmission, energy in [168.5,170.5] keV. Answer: 63.8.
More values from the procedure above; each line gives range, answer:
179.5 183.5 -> 60.8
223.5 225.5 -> 71.3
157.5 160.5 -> 67.4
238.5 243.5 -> 75.8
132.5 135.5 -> 93.1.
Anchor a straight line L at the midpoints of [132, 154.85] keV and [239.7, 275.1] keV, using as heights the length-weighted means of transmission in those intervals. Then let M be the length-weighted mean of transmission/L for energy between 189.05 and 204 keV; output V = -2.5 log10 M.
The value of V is 0.20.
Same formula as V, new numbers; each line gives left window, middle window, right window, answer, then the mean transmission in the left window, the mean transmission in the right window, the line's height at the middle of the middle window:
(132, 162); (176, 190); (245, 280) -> 0.27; 76.4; 84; 78.7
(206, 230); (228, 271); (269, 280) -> -0.02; 73.3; 83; 78.7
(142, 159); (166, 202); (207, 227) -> 0.11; 68.6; 72.8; 70.7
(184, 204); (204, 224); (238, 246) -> -0.04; 66.2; 75.8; 70.2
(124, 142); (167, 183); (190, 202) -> 0.20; 89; 68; 75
